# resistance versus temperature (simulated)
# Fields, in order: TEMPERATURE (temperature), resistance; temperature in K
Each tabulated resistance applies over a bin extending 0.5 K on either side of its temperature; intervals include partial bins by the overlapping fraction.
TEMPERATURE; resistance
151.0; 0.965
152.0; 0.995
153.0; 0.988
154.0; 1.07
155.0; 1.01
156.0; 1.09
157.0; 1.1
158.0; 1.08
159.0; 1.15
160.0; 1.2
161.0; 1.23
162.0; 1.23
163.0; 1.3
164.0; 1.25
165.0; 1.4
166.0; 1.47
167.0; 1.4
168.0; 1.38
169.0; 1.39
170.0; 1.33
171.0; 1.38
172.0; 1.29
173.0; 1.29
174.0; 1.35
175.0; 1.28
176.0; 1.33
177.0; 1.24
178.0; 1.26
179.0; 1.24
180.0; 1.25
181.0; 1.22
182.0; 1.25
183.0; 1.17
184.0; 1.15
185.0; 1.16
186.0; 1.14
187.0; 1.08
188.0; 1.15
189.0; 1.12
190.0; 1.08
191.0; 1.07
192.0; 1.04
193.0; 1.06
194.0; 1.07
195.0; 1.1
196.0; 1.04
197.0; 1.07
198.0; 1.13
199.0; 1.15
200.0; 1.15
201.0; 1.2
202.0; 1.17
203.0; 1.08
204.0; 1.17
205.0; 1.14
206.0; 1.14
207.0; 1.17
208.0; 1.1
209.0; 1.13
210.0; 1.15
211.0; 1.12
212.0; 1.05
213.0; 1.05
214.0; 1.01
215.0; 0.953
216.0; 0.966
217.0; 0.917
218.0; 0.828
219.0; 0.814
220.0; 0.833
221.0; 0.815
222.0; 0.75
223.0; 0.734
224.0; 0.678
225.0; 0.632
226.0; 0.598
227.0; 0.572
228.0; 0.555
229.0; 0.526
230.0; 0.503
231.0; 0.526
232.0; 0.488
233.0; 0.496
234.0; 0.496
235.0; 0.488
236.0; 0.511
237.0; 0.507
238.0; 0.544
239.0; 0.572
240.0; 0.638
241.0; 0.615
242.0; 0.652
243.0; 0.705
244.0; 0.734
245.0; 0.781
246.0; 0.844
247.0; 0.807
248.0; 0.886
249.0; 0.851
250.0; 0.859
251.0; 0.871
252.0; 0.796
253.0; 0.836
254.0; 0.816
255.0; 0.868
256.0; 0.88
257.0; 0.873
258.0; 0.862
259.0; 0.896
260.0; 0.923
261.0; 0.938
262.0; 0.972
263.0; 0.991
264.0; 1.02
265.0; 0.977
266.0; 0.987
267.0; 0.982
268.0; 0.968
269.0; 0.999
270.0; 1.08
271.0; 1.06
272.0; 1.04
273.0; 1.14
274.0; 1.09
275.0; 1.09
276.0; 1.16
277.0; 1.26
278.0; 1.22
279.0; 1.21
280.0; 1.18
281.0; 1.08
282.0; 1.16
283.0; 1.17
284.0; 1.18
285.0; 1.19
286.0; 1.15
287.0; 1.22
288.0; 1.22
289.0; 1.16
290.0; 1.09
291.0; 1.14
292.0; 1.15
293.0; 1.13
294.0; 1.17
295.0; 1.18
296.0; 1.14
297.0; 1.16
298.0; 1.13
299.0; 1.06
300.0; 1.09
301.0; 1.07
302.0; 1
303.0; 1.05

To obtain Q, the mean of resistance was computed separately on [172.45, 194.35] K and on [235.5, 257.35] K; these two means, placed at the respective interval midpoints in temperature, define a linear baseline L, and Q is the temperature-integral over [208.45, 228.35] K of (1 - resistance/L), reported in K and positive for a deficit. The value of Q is 1.83 K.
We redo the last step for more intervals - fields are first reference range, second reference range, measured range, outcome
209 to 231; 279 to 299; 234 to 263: 5.8 K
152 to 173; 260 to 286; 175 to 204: 1.1 K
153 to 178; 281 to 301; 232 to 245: 6.6 K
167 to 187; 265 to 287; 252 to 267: 2.9 K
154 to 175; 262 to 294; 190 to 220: 3.5 K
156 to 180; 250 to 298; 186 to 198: 1.4 K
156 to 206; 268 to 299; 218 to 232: 6.2 K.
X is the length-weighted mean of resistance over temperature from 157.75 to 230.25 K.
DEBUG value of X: 1.09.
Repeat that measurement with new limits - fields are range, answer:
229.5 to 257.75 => 0.696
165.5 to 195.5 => 1.22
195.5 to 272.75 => 0.865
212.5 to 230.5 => 0.763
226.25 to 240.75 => 0.533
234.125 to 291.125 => 0.939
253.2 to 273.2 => 0.959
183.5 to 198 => 1.1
